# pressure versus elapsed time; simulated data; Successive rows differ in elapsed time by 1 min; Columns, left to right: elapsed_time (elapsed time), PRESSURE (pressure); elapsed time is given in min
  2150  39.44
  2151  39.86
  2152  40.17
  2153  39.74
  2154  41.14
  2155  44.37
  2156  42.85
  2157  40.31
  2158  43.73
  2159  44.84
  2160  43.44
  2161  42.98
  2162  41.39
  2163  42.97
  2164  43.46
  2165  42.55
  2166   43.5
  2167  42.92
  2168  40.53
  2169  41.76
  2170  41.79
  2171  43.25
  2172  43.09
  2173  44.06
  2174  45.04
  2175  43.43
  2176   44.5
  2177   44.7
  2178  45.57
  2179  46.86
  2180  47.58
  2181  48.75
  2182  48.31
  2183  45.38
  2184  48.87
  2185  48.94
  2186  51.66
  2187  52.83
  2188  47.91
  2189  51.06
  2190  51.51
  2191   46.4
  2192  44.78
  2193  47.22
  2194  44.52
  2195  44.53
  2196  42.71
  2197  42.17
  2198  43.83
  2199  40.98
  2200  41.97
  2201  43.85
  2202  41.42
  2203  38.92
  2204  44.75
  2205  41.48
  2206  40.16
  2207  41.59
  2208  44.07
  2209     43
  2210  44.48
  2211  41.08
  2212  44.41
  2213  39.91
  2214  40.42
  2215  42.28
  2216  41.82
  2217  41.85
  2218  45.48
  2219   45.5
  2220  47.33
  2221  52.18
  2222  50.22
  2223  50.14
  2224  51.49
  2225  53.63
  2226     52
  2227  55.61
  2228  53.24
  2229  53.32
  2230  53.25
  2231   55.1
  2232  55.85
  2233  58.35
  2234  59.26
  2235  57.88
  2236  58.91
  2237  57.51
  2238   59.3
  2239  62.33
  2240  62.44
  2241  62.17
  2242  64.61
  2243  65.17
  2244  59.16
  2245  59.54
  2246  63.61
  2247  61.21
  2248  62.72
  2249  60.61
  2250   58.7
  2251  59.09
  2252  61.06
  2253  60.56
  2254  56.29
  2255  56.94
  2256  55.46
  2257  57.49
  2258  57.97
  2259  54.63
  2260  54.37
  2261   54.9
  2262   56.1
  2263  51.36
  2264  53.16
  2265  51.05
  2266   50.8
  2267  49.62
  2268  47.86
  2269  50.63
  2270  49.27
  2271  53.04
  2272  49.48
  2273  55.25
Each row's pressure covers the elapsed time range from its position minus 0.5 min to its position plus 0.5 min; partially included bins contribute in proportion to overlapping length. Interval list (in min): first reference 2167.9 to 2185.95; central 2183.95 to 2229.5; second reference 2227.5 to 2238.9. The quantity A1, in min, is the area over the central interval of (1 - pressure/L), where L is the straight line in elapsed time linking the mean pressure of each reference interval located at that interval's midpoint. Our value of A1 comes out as 4.7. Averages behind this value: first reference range 45.4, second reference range 56.7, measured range 46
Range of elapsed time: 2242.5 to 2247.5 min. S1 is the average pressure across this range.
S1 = 61.7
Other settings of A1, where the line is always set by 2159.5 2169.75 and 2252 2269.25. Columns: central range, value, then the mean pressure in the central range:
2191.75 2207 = 1.3 min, 42.8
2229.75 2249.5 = -3.2 min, 60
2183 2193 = -0.8 min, 49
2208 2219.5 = 1.4 min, 42.8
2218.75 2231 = -0.4 min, 51.8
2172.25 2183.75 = -0.4 min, 45.8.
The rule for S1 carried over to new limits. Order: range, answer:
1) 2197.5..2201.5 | 42.7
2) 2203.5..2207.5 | 42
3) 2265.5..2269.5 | 49.7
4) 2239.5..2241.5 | 62.3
